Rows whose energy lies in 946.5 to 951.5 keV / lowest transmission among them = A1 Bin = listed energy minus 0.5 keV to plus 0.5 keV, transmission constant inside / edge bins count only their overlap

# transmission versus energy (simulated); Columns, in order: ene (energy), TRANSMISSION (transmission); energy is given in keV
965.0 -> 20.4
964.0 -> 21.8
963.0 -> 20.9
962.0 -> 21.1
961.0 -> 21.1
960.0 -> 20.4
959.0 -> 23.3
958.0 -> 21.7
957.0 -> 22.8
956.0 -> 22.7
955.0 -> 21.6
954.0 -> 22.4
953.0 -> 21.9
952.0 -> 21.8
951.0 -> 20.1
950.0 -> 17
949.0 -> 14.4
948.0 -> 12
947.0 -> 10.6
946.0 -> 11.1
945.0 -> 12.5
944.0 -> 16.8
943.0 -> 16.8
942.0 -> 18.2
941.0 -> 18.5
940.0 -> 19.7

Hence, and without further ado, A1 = 10.6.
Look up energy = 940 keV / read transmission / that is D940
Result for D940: 19.7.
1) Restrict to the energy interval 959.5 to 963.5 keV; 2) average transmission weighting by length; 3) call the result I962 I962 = 20.9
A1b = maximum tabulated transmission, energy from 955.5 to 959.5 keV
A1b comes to 23.3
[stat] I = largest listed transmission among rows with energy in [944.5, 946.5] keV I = 12.5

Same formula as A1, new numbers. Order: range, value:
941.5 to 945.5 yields 12.5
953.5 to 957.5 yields 21.6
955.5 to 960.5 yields 20.4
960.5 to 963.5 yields 20.9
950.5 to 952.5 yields 20.1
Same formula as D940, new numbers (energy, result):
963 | 20.9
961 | 21.1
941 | 18.5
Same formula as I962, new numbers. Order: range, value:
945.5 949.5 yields 12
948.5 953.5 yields 19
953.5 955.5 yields 22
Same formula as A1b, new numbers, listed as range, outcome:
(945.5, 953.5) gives 21.9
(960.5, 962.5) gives 21.1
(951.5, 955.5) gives 22.4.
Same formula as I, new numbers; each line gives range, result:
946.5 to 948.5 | 12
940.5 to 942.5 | 18.5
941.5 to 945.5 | 18.2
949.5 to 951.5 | 20.1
